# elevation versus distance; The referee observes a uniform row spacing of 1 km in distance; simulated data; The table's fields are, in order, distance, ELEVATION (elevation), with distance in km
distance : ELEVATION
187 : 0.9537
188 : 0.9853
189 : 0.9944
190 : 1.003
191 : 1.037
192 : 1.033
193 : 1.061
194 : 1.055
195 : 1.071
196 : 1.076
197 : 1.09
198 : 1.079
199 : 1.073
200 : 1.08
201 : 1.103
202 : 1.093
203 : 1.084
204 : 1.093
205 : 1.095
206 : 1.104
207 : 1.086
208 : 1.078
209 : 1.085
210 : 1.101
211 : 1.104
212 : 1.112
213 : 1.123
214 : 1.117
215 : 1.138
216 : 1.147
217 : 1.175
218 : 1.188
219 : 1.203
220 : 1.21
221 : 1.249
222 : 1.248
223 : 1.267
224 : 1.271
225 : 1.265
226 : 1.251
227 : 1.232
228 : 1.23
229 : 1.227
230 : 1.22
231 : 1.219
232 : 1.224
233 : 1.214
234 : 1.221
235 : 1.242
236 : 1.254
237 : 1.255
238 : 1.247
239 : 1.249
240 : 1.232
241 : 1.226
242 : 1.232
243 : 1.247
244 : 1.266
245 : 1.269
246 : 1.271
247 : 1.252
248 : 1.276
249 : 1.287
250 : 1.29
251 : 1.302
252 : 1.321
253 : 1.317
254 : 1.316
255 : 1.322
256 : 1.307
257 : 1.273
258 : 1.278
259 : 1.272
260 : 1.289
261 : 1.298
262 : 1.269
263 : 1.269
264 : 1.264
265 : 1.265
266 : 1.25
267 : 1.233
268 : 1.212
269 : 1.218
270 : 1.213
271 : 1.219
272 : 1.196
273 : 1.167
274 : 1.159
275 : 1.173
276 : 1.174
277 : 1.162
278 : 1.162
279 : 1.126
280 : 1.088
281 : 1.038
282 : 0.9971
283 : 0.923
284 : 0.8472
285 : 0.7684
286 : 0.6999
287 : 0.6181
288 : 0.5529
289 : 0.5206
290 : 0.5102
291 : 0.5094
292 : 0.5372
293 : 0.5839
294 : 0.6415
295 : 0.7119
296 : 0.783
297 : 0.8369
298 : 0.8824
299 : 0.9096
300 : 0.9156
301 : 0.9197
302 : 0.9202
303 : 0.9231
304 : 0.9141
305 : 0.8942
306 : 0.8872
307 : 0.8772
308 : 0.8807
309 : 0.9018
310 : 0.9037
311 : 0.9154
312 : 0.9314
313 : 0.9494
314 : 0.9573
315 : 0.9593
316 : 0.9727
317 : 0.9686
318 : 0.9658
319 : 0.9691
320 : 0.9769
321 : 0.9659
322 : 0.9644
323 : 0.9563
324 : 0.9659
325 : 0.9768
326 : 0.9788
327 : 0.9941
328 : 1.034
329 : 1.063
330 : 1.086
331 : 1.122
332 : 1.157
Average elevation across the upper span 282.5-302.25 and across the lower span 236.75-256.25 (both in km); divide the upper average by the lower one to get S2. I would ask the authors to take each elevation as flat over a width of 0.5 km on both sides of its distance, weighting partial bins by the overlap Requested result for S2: 0.57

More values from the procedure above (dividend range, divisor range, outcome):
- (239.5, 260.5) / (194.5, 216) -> 1.17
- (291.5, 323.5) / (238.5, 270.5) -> 0.70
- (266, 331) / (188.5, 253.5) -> 0.80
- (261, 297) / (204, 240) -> 0.82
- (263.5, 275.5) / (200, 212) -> 1.11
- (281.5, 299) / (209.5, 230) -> 0.59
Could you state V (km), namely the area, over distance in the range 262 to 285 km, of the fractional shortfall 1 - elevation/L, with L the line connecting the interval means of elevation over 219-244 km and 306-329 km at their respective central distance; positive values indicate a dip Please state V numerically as -0.9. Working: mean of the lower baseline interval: 1.24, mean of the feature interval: 1.15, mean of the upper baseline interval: 0.954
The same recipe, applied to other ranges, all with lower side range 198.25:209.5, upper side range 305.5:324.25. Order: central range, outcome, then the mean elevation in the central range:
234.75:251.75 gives -3.7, 1.26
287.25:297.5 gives 3.7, 0.619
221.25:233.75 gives -2.2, 1.24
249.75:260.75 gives -3.0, 1.3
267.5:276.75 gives -1.8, 1.19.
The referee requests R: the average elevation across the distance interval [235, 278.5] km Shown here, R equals 1.25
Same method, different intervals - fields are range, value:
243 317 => 1.04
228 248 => 1.24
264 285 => 1.14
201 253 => 1.2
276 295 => 0.801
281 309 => 0.783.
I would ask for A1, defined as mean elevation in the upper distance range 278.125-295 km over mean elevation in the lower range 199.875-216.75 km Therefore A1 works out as 0.68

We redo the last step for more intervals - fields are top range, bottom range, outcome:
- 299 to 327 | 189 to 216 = 0.87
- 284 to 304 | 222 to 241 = 0.59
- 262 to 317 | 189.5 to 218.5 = 0.87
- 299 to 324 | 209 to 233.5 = 0.78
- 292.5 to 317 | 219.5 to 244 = 0.71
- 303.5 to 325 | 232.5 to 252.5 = 0.75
